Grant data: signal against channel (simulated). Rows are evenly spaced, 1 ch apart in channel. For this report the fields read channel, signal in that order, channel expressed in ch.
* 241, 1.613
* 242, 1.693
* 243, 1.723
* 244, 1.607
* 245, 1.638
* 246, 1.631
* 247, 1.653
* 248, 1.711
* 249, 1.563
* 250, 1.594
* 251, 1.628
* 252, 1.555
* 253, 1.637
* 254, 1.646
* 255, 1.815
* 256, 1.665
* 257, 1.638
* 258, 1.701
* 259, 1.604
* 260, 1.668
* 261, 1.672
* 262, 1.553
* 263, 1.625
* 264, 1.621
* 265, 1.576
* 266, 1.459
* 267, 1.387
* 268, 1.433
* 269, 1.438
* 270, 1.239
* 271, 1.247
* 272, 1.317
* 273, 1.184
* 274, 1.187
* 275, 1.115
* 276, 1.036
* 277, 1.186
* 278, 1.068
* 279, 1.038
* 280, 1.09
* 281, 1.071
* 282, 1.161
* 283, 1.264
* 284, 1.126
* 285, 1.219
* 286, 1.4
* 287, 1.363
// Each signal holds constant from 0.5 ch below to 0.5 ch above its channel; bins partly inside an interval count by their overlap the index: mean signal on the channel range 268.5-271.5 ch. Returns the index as 1.31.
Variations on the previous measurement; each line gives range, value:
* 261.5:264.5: 1.6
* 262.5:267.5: 1.53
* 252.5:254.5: 1.64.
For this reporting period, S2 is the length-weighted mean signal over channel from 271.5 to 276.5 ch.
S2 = 1.17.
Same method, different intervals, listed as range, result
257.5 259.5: 1.65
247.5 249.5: 1.64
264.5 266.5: 1.52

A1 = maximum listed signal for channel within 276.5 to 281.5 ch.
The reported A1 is 1.186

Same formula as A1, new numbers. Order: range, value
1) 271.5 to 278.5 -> 1.317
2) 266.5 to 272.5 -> 1.438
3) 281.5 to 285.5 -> 1.264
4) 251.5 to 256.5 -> 1.815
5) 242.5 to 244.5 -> 1.723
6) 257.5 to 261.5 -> 1.701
